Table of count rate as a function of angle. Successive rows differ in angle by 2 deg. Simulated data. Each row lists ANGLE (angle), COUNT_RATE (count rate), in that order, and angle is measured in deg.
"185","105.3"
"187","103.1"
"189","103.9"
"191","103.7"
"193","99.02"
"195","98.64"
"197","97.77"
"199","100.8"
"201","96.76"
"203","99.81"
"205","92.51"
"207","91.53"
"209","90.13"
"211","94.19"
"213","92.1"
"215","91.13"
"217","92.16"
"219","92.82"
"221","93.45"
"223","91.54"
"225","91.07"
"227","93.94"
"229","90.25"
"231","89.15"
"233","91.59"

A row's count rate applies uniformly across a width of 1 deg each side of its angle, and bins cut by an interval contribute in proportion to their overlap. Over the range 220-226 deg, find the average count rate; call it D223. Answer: 92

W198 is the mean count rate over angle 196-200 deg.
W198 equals 99.3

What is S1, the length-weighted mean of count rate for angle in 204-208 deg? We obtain 92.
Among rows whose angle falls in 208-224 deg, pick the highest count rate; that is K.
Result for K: 94.19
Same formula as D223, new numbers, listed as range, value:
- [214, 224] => 92.2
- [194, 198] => 98.2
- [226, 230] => 92.1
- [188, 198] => 101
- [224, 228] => 92.5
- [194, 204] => 98.8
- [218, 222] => 93.1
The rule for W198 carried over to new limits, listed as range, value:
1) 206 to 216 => 91.8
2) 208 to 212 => 92.2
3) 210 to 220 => 92.5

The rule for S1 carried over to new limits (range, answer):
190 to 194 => 101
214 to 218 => 91.6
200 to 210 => 94.1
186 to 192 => 104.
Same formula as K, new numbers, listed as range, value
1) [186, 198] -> 103.9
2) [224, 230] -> 93.94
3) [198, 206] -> 100.8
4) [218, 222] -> 93.45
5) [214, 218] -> 92.16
